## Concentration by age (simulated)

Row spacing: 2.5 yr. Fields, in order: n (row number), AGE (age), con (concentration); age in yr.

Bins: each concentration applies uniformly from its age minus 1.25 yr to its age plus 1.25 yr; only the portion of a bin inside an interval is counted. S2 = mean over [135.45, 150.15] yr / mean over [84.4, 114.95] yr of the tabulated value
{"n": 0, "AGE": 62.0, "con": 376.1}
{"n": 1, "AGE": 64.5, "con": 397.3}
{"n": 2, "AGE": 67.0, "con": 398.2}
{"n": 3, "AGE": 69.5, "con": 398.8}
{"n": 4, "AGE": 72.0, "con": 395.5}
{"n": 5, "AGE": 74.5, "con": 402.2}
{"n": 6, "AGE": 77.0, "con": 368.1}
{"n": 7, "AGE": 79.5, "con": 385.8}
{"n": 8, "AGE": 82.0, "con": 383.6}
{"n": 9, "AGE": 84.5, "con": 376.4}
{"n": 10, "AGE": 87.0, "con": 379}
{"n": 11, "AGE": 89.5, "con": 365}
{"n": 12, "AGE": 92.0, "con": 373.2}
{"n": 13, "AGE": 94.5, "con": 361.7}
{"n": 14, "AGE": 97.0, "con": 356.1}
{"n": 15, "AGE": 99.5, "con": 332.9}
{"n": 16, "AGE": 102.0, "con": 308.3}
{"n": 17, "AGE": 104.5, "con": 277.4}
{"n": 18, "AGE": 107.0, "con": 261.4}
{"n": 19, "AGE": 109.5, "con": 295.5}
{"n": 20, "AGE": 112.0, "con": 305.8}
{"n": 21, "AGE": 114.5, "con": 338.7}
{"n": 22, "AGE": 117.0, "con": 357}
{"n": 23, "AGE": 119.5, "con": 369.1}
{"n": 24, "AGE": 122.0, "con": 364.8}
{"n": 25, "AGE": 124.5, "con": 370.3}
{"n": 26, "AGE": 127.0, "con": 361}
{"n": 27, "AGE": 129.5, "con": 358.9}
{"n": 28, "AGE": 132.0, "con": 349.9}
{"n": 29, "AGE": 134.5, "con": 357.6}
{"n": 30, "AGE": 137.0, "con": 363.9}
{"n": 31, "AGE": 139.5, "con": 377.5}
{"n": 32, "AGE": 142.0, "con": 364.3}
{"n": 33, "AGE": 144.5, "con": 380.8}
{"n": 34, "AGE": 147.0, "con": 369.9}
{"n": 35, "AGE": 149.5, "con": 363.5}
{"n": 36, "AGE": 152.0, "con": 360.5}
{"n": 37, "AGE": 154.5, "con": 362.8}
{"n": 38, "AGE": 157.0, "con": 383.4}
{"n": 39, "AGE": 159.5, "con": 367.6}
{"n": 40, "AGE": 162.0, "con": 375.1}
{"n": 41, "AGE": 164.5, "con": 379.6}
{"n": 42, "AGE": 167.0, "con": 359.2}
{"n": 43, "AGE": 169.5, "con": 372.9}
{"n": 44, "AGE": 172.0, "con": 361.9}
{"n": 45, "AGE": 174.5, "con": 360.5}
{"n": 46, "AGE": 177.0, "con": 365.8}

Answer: 1.12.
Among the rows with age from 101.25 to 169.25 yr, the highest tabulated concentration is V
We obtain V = 383.4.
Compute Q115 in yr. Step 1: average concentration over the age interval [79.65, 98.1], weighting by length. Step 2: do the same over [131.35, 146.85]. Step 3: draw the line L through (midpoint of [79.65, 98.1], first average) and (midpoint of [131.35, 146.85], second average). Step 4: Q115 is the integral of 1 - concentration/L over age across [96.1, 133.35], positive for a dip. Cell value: 3.6 yr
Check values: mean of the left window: 372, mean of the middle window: 334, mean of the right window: 367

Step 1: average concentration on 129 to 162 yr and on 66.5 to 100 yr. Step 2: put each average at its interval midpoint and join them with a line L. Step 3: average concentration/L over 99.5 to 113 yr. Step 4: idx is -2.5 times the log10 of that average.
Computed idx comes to 0.26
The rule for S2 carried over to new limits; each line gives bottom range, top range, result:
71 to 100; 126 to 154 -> 0.97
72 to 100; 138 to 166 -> 0.99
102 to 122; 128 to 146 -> 1.15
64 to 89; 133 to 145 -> 0.95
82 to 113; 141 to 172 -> 1.10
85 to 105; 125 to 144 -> 1.04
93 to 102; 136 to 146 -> 1.08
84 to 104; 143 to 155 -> 1.04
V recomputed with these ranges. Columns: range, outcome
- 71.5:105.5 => 402.2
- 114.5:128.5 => 370.3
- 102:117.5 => 357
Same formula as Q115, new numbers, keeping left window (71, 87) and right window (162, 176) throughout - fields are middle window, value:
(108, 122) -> 1.6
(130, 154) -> 0.5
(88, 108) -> 2.6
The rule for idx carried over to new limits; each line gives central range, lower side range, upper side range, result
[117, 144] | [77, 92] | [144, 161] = 0.02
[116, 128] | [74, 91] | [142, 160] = 0.03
